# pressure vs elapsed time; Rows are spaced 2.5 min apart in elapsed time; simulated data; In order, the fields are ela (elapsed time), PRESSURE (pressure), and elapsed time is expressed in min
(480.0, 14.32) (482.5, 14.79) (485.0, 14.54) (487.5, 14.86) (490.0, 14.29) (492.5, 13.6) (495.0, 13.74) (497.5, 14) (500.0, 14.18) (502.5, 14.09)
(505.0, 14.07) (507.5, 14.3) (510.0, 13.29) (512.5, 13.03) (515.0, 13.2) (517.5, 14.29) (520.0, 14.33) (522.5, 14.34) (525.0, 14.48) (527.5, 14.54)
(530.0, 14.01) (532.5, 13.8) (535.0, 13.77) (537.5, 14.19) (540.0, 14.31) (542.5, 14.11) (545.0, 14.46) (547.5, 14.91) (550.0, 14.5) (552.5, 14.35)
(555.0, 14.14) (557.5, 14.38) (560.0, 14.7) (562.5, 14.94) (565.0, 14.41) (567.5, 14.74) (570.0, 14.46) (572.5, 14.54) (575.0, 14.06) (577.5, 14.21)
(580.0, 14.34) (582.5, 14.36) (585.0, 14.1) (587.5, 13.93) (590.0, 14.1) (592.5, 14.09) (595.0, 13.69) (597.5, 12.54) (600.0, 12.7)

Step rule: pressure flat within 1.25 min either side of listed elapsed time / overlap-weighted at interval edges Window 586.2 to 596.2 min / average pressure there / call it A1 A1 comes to 14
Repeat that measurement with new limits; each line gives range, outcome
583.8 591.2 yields 14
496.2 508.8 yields 14.1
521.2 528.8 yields 14.4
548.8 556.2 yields 14.3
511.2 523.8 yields 13.8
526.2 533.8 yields 14.1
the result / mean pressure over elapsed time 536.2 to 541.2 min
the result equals 14.2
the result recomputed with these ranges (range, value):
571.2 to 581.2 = 14.3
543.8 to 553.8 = 14.6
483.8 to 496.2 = 14.2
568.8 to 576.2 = 14.4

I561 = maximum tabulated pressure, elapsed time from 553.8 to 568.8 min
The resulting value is 14.94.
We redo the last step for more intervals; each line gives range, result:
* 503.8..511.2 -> 14.3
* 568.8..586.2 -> 14.54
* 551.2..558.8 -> 14.38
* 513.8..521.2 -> 14.33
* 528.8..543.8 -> 14.31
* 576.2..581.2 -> 14.34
